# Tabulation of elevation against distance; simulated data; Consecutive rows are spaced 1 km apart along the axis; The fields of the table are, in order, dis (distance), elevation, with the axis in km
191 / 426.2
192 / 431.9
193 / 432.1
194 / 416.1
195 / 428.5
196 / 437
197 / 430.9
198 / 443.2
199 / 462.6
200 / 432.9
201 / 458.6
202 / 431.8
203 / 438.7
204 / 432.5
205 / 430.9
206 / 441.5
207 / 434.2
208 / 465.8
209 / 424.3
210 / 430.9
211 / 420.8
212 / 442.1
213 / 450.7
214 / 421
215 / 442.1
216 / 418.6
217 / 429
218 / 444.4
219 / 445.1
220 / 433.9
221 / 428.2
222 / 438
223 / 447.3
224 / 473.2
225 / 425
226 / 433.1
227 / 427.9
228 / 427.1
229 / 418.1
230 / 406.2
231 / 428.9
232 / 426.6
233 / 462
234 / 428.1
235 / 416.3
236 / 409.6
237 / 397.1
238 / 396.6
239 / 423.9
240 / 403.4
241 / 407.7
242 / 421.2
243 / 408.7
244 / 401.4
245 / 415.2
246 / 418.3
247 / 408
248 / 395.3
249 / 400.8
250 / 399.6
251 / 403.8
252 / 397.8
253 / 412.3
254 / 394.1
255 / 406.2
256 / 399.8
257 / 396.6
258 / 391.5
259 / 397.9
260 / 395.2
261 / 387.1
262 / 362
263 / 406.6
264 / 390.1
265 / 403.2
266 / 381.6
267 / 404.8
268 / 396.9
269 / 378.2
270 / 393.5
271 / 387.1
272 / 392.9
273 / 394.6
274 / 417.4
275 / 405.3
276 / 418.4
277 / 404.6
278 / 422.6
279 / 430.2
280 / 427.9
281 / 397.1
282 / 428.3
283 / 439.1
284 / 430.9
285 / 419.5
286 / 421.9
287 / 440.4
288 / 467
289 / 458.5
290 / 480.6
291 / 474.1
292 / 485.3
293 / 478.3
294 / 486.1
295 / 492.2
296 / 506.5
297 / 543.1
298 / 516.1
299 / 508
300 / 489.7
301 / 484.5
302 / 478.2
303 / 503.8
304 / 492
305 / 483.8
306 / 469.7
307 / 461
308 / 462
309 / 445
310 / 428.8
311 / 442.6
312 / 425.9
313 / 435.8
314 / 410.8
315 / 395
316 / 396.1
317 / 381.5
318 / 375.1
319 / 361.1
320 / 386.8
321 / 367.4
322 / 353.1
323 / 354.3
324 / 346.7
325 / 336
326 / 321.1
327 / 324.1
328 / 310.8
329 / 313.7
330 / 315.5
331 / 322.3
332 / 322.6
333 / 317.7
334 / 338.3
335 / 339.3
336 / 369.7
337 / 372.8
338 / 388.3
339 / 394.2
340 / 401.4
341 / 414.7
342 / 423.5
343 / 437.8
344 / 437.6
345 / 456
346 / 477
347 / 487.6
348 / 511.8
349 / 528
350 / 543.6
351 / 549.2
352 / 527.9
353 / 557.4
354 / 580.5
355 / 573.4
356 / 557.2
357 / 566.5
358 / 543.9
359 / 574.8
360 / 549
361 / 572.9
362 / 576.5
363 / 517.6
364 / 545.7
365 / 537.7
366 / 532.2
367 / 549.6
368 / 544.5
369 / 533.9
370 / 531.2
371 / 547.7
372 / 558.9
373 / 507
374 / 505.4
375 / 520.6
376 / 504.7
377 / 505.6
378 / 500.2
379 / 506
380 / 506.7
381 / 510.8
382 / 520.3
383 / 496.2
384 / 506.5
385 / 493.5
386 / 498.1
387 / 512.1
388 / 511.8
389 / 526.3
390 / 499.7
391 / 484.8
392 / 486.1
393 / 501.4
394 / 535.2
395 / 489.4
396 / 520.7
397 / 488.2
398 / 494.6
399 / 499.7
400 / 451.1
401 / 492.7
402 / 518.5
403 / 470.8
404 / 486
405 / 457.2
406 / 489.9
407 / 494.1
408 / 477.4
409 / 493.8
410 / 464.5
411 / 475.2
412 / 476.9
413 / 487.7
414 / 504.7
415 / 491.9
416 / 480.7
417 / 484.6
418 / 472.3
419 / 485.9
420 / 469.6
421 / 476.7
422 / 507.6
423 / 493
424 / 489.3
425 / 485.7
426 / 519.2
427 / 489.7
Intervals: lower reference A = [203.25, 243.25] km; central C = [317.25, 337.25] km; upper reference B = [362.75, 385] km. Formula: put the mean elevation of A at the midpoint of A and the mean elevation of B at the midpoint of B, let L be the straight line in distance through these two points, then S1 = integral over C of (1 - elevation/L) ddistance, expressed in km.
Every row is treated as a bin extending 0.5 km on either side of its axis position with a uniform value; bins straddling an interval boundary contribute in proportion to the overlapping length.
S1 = 6.1 km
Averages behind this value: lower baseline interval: 429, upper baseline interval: 522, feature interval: 343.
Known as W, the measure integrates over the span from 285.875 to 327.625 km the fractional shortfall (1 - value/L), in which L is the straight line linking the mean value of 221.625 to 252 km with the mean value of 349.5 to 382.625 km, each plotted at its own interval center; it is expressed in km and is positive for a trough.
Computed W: 3.9 km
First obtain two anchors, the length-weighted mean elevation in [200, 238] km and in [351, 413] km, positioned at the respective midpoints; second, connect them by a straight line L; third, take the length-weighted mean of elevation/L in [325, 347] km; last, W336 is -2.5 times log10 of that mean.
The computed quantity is 0.302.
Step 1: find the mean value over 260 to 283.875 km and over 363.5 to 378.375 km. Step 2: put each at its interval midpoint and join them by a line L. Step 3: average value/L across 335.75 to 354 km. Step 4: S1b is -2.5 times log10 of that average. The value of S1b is 0.07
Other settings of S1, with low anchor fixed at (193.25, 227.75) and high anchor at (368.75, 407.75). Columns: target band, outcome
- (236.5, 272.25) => 4.3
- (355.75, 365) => -1.2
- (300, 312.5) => 0.2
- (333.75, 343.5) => 1.9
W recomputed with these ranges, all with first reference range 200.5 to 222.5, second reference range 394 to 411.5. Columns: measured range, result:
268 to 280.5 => 1.3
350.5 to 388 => -4.3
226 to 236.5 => 0.4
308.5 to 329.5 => 4.0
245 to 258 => 1.3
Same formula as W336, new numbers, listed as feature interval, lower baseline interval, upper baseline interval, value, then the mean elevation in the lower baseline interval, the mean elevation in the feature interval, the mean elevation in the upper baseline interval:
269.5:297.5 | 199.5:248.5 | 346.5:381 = 0.08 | 428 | 441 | 537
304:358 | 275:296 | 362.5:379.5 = 0.16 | 446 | 423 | 526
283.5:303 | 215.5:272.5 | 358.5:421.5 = -0.08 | 411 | 478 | 506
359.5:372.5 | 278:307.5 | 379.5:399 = -0.11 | 468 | 546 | 504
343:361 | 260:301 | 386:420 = -0.13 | 434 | 529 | 491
